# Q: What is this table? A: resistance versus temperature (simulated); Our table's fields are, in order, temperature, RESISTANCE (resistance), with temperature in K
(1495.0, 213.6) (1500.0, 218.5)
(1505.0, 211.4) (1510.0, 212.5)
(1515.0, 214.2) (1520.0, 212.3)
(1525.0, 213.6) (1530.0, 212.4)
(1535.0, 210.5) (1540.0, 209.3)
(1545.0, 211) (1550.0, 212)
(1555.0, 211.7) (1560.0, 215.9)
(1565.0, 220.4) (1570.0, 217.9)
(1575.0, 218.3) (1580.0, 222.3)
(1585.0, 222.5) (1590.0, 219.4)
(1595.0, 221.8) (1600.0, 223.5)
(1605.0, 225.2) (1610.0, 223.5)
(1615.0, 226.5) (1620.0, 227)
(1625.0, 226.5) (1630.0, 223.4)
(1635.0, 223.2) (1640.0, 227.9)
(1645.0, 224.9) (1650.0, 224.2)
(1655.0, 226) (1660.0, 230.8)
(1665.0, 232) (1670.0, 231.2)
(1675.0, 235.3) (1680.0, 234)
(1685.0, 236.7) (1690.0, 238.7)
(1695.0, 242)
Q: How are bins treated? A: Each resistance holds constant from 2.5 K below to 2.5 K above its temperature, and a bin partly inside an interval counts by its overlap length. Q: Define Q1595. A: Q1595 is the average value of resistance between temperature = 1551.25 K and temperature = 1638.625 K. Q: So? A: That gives 222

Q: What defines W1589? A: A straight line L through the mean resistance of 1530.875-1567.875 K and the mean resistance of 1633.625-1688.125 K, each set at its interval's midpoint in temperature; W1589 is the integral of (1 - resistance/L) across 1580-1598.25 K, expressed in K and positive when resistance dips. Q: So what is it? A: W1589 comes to -0.2 K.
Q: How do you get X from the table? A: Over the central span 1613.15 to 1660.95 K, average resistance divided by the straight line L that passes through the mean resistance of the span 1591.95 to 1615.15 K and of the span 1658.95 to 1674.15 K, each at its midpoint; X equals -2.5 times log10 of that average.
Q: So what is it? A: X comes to 0.01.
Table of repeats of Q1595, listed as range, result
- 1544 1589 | 217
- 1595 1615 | 224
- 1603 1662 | 226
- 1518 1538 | 212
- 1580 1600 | 222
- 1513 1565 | 213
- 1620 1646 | 225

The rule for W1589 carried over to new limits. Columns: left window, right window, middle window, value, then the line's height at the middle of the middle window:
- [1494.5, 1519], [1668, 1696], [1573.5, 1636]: 0.8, 226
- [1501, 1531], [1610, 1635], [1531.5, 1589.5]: 0.7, 218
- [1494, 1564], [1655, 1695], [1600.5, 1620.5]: 0.0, 225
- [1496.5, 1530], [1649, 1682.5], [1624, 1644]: 0.2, 227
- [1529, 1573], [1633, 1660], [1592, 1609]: -0.3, 220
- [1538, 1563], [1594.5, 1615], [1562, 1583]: -0.3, 217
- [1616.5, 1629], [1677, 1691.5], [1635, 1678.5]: 0.6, 232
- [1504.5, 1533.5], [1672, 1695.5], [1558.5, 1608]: 0.3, 222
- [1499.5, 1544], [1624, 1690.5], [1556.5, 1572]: 0.0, 218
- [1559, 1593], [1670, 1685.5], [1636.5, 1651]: 0.2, 230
